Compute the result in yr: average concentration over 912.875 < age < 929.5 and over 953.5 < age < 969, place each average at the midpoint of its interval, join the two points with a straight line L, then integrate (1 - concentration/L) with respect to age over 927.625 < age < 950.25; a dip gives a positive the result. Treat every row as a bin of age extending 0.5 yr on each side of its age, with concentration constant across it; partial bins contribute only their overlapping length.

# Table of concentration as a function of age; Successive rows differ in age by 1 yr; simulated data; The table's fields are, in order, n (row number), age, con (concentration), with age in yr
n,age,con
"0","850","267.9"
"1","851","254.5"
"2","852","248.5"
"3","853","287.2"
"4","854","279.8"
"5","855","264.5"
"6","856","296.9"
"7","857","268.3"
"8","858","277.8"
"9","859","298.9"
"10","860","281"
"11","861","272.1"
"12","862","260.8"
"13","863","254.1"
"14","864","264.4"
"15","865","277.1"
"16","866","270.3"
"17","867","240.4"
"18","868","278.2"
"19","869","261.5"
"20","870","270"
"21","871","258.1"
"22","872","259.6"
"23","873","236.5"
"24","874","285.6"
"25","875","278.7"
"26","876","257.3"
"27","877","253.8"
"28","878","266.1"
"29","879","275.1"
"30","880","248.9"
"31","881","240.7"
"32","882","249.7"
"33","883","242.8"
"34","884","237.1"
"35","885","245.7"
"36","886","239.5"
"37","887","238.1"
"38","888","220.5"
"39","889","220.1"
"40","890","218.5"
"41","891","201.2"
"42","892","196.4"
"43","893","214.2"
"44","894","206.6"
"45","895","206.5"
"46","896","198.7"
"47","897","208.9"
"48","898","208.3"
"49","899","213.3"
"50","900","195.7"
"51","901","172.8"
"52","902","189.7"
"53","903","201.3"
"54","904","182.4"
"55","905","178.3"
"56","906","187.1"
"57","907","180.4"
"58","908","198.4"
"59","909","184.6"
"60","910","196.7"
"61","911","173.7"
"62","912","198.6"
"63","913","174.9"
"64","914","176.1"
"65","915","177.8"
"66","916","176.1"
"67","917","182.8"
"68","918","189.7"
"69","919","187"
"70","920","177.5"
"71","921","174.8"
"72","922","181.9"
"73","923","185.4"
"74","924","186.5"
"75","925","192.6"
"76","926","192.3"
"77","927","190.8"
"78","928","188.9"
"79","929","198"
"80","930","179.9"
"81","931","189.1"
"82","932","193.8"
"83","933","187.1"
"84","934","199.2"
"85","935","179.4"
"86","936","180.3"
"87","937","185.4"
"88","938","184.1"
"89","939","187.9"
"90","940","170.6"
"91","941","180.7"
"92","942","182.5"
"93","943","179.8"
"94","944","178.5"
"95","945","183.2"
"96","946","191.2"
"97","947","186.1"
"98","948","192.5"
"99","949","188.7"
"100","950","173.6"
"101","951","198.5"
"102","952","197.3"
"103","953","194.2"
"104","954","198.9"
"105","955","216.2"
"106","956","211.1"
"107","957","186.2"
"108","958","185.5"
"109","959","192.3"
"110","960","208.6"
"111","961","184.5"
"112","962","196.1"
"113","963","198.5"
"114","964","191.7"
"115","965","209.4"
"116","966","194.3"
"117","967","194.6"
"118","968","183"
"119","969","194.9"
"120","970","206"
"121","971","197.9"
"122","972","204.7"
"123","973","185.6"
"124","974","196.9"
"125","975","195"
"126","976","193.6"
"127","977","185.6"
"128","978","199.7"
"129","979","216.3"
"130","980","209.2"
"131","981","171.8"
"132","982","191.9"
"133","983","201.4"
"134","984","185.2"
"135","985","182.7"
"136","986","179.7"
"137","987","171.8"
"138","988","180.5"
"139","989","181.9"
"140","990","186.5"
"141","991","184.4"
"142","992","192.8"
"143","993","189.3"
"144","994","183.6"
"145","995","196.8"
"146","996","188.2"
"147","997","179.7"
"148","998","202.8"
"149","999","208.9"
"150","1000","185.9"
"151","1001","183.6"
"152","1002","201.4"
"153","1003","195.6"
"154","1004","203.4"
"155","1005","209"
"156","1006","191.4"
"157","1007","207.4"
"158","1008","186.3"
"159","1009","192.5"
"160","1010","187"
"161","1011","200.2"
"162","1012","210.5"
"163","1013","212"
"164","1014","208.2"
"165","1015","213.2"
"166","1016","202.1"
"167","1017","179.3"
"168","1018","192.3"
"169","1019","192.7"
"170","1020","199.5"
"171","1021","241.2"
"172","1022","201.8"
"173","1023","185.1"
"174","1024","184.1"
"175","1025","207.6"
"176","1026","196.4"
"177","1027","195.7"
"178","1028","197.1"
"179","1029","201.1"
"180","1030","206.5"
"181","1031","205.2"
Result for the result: 0.5 yr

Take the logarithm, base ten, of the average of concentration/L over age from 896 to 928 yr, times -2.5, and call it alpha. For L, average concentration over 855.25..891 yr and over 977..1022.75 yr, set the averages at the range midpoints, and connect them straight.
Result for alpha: 0.26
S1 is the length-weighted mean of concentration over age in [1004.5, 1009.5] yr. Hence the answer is 197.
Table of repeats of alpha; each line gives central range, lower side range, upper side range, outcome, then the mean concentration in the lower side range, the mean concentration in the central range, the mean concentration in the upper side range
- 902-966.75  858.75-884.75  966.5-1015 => 0.19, 262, 188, 194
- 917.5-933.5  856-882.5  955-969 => 0.19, 265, 187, 196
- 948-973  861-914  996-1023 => 0.08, 227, 196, 199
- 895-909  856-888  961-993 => 0.24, 261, 194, 192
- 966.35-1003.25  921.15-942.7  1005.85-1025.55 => 0.02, 186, 192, 200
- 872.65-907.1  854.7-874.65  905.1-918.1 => 0.00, 269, 223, 184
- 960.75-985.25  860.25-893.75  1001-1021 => 0.10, 249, 195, 200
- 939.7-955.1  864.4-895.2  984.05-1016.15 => 0.15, 245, 188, 194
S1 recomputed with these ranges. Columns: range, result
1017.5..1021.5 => 206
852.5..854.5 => 284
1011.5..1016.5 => 209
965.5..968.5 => 191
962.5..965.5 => 200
